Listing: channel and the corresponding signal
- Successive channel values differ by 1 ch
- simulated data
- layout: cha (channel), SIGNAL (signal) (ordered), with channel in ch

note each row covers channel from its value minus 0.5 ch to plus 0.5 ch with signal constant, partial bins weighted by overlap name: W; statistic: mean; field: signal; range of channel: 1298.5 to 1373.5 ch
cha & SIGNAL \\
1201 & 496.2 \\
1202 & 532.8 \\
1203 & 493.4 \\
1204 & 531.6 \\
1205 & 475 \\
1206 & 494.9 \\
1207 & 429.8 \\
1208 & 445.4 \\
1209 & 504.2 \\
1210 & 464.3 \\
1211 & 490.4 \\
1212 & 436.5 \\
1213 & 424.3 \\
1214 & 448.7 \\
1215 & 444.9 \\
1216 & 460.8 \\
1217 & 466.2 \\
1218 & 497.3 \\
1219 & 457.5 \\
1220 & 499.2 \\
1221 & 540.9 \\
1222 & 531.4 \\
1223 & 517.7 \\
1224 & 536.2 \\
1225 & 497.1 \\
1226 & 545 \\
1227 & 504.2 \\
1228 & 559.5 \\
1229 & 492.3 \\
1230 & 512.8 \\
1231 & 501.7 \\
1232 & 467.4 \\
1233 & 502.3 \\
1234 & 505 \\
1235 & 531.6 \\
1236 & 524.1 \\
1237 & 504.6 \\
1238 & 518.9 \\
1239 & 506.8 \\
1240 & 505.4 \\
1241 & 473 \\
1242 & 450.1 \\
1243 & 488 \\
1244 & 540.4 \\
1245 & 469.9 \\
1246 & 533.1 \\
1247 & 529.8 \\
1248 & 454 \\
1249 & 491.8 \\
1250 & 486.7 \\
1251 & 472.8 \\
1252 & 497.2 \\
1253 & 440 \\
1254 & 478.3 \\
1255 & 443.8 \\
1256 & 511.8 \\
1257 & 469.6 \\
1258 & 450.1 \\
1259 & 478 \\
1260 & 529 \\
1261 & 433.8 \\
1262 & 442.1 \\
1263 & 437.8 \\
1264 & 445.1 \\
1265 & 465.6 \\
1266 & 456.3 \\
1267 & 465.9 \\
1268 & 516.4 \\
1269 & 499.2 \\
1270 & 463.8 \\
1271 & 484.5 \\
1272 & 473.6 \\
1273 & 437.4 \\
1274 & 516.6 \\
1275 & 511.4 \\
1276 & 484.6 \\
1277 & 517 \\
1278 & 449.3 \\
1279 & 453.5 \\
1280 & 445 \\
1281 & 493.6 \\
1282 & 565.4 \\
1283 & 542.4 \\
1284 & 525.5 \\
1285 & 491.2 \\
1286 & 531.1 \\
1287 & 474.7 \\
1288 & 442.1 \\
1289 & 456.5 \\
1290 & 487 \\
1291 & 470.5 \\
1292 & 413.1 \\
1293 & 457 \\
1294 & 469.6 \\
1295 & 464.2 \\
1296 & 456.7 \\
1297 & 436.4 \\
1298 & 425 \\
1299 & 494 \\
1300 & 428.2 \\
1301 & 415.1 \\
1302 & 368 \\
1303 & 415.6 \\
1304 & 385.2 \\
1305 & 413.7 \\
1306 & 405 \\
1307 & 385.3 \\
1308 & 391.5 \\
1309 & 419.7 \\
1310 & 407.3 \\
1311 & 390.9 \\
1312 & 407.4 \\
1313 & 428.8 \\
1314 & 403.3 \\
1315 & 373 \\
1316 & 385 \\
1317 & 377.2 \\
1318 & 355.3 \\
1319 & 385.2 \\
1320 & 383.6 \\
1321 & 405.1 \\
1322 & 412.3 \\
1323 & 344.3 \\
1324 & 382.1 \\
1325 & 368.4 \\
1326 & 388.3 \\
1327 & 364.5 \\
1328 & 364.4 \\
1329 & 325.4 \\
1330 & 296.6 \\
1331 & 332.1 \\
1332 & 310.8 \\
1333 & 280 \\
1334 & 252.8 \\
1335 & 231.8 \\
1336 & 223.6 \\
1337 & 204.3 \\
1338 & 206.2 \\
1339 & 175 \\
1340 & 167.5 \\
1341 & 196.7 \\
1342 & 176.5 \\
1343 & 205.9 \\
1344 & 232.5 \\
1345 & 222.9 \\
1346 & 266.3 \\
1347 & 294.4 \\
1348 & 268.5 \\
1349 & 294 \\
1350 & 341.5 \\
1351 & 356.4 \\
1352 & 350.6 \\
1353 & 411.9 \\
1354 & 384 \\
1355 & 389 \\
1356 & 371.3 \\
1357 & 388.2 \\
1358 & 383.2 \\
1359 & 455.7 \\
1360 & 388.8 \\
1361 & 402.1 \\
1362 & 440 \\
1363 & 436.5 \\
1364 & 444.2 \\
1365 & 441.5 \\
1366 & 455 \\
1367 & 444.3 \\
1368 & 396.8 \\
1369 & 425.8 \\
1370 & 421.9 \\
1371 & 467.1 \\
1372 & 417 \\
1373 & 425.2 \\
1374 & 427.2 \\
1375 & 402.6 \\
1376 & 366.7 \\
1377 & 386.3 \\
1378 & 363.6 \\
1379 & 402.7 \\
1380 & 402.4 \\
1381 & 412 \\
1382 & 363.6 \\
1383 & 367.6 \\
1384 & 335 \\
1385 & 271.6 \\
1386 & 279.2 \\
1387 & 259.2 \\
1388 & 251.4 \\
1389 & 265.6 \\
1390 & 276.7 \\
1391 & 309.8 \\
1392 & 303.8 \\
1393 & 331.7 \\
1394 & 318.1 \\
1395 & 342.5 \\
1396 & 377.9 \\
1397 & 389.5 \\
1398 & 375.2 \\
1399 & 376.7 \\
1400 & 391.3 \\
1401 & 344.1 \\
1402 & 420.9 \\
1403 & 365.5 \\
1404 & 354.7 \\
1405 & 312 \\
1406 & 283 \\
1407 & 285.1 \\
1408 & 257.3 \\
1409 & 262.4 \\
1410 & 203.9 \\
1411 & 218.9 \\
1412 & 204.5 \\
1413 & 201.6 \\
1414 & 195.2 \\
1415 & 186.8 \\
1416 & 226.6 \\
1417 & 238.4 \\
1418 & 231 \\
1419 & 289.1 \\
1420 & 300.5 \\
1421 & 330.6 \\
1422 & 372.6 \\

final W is 358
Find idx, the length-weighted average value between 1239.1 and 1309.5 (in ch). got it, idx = 468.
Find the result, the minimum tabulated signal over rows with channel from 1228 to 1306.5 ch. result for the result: 368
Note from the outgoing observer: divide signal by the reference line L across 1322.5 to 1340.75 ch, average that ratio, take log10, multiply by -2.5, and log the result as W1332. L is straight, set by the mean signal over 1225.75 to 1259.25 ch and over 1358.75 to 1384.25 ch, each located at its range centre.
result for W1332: 0.45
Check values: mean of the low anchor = 495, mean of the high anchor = 412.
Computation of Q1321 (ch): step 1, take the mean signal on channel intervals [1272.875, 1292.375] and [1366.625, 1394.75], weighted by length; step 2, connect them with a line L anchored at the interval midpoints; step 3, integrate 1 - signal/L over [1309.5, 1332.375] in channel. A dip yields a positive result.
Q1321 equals 3.3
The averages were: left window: 487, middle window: 374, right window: 360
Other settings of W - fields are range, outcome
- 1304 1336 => 365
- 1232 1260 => 491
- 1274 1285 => 499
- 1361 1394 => 374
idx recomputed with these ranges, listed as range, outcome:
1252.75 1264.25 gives 464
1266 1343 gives 401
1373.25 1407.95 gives 344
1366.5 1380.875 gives 411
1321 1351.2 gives 284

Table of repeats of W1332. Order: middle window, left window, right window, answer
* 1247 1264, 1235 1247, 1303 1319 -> 0.024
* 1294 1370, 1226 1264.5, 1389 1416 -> 0.073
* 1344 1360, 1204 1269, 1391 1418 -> 0.039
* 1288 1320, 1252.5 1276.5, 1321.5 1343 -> -0.156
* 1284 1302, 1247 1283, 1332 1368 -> -0.080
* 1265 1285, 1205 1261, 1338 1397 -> -0.103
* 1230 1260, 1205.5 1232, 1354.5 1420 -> -0.058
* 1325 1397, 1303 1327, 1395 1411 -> 0.062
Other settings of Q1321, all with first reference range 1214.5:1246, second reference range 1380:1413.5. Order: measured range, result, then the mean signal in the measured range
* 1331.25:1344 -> 5.33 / 222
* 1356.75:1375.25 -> -4.07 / 425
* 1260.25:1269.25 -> -0.01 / 463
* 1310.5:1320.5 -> 0.42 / 389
